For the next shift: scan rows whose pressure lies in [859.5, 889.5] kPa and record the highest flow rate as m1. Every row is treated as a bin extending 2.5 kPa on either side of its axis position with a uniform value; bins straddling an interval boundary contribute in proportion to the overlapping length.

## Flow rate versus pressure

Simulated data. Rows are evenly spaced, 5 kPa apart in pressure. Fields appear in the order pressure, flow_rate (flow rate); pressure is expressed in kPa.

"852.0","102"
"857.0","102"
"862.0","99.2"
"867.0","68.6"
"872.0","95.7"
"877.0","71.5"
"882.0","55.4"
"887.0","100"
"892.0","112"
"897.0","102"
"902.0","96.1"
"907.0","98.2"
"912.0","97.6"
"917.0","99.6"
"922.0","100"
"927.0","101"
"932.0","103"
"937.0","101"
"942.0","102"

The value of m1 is 100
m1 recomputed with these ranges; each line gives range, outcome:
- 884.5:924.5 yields 112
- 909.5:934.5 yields 103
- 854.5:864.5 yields 102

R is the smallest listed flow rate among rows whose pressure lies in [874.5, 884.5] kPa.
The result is 55.4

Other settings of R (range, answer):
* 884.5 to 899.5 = 100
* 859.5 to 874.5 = 68.6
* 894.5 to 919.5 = 96.1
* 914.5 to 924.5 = 99.6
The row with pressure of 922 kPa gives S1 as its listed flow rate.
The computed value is 100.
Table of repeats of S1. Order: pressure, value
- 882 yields 55.4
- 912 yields 97.6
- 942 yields 102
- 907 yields 98.2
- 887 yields 100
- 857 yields 102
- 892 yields 112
